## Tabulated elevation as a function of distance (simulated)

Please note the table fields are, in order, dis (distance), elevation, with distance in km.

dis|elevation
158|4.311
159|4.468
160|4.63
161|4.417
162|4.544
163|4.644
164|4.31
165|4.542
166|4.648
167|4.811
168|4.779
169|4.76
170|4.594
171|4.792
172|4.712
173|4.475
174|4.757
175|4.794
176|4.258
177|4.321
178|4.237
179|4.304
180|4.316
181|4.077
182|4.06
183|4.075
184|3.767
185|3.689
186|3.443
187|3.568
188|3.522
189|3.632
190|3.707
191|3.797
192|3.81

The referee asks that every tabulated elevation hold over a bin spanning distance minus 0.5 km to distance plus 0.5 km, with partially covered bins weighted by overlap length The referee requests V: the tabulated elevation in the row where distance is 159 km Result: 4.468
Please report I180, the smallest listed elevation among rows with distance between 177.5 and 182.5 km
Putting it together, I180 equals 4.06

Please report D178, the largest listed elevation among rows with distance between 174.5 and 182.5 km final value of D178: 4.794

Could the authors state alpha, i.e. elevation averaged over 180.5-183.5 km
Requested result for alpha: 4.07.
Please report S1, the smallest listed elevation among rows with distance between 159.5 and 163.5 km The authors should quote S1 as 4.417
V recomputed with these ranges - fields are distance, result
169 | 4.76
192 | 3.81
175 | 4.794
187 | 3.568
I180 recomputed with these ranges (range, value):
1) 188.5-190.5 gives 3.632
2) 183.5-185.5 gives 3.689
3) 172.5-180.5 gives 4.237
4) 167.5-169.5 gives 4.76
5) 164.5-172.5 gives 4.542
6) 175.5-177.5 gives 4.258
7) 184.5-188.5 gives 3.443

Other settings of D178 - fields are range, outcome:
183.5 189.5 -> 3.767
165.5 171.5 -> 4.811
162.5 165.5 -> 4.644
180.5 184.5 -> 4.077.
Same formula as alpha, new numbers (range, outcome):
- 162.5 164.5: 4.48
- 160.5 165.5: 4.49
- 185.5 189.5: 3.54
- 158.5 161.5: 4.5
